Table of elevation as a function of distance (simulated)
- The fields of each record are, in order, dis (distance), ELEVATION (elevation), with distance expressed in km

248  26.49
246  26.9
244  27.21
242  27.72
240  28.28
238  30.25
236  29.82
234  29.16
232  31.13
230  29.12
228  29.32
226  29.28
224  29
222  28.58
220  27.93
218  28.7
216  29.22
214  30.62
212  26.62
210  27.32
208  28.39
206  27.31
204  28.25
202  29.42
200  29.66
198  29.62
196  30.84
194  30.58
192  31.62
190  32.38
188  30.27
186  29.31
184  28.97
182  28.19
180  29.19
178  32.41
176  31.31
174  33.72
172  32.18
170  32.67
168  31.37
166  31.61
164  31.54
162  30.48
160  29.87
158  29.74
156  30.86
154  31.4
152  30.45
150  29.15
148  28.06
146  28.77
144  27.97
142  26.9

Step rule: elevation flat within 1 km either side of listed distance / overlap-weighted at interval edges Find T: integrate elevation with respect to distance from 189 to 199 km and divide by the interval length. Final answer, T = 31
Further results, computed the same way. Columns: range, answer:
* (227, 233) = 29.9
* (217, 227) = 28.7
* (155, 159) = 30.3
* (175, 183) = 30.3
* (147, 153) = 29.2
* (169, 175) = 32.9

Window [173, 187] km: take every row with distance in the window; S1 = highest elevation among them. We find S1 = 33.72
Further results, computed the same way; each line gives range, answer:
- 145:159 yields 31.4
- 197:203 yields 29.66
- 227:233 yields 31.13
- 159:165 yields 31.54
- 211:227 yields 30.62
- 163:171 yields 32.67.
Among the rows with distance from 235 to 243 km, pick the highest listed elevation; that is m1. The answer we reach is 30.25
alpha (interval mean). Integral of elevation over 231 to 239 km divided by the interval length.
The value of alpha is 30.1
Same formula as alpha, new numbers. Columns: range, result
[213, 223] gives 29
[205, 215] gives 28.1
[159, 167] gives 30.9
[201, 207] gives 28.3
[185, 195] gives 30.8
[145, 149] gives 28.4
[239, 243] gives 28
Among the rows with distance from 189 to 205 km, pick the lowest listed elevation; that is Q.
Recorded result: 28.25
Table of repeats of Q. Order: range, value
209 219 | 26.62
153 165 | 29.74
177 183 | 28.19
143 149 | 27.97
